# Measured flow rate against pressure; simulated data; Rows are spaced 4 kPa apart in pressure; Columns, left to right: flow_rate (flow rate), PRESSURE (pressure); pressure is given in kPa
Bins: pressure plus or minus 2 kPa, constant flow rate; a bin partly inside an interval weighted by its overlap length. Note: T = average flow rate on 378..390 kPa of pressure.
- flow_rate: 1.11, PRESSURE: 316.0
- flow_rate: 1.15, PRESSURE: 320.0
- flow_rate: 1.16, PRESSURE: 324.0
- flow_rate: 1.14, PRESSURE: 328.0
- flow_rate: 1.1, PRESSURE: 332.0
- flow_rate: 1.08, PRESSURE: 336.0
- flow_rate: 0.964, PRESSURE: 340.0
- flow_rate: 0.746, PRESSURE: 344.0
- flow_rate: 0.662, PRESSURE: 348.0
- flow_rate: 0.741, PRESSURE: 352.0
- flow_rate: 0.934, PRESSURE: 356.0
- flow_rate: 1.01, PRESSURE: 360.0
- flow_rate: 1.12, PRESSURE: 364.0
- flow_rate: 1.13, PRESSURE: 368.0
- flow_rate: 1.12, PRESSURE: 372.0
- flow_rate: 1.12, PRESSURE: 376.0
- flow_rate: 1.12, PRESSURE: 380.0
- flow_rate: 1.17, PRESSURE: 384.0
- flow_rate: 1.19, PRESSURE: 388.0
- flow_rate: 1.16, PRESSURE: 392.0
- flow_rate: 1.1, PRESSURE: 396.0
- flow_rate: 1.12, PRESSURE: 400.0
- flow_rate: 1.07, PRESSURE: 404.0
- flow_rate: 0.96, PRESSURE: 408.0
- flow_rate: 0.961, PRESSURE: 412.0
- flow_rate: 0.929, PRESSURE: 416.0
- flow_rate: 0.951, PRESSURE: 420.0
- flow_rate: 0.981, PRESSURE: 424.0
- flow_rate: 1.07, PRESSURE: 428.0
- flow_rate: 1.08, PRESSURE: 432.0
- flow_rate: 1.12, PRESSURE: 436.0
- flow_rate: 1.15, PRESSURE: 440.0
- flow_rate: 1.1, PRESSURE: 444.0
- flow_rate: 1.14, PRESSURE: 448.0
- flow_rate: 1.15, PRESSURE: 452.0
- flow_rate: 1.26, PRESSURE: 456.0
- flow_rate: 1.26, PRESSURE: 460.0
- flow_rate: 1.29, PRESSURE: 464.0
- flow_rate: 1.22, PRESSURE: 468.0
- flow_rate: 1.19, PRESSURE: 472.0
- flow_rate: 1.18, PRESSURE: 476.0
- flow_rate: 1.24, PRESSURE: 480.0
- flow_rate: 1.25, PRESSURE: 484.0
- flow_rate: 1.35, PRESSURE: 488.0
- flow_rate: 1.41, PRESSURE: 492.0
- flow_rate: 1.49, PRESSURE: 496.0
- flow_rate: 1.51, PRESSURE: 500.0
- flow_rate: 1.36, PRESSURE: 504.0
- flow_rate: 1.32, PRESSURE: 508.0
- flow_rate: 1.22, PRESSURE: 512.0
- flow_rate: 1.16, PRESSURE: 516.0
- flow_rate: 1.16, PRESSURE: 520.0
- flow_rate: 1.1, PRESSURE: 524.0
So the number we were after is 1.16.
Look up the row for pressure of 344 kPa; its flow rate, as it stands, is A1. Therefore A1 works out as 0.746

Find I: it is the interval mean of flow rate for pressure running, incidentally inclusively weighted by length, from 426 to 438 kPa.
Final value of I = 1.09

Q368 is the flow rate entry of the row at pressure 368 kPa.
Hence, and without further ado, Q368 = 1.13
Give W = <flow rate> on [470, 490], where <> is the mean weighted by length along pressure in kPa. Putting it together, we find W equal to 1.24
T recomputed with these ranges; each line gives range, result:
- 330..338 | 1.09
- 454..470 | 1.26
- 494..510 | 1.42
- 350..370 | 0.987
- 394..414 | 1.04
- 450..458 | 1.21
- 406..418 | 0.95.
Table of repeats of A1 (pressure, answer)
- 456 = 1.26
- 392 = 1.16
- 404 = 1.07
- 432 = 1.08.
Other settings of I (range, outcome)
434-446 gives 1.12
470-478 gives 1.19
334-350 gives 0.863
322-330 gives 1.15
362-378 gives 1.12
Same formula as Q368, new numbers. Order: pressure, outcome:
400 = 1.12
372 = 1.12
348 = 0.662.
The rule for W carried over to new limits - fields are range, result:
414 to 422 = 0.94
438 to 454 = 1.14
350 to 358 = 0.838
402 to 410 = 1.02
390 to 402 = 1.13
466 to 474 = 1.21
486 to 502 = 1.44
